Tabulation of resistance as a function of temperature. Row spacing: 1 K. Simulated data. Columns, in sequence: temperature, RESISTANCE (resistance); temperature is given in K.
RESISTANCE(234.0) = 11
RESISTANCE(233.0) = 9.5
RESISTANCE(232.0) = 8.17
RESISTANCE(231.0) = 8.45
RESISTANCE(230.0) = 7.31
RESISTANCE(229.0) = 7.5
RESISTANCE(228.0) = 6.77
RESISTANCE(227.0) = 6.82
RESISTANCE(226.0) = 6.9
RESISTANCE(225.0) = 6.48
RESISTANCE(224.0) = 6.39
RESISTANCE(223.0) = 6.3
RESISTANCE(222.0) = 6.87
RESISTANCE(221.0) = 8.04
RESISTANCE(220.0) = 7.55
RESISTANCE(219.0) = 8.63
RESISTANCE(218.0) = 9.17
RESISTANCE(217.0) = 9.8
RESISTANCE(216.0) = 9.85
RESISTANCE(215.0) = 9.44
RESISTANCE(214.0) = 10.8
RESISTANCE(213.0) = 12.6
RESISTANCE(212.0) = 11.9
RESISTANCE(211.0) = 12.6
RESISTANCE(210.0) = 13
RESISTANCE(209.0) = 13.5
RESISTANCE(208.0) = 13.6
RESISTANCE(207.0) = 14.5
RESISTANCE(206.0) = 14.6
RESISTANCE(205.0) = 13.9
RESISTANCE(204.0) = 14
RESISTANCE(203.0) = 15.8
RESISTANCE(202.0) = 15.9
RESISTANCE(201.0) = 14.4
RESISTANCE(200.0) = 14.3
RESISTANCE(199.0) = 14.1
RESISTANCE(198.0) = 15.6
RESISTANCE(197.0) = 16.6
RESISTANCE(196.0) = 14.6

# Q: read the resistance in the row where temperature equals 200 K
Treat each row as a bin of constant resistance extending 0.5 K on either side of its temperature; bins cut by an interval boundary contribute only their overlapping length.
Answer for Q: 14.3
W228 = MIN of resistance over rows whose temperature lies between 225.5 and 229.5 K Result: 6.77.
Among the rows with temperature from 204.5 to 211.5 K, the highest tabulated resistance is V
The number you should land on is 14.6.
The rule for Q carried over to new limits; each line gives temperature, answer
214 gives 10.8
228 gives 6.77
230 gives 7.31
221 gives 8.04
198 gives 15.6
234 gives 11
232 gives 8.17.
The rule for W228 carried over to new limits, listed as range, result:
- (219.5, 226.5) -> 6.3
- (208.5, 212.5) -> 11.9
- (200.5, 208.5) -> 13.6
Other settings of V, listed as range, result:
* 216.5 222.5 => 9.8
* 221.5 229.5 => 7.5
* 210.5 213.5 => 12.6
